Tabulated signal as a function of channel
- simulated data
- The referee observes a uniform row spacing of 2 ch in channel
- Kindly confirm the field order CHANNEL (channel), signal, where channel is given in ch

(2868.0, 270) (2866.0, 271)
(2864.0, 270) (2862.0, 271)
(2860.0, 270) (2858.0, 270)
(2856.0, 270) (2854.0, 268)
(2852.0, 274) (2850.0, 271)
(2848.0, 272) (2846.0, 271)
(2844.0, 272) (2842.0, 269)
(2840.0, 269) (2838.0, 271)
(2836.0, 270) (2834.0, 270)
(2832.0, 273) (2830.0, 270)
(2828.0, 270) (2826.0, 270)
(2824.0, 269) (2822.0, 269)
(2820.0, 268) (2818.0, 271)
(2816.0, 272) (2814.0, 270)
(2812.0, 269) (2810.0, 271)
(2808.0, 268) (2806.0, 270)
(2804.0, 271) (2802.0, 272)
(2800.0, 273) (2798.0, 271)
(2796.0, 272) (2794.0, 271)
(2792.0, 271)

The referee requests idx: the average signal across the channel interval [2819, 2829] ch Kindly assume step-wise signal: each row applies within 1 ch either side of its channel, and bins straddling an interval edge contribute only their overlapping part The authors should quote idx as 269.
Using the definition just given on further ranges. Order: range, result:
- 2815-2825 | 270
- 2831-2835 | 272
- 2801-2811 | 270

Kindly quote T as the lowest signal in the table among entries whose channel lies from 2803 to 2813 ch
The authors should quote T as 268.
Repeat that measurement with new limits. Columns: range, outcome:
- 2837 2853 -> 269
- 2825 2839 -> 270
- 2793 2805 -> 271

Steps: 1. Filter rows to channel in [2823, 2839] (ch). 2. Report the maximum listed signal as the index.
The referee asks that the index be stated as 273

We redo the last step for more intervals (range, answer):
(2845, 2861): 274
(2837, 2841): 271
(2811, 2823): 272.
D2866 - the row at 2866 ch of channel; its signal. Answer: 271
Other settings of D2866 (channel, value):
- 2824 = 269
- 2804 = 271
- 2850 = 271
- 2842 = 269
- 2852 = 274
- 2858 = 270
